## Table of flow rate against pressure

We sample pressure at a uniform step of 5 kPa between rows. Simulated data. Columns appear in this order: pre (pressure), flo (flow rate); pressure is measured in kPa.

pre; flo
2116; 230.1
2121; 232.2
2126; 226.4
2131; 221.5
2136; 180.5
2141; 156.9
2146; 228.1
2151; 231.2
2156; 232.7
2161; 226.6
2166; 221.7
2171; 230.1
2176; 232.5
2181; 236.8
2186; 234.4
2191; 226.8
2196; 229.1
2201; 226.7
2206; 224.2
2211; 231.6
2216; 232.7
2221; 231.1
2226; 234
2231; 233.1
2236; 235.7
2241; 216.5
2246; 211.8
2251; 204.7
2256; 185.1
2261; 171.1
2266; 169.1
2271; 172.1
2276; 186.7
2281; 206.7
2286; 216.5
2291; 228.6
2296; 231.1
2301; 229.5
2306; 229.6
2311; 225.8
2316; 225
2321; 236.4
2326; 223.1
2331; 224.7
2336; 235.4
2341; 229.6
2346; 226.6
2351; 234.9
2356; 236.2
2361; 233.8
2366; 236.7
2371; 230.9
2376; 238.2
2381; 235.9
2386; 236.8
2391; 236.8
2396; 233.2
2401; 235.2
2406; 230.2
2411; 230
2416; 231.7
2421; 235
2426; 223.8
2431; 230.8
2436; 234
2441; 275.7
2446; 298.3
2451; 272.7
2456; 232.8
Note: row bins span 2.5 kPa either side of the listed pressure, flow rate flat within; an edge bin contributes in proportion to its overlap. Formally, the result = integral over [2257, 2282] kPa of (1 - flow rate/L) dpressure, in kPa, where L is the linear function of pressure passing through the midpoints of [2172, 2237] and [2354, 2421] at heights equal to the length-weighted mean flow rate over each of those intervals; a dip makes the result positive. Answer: 5.7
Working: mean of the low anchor 231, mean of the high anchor 234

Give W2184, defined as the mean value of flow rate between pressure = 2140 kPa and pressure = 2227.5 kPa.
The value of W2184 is 227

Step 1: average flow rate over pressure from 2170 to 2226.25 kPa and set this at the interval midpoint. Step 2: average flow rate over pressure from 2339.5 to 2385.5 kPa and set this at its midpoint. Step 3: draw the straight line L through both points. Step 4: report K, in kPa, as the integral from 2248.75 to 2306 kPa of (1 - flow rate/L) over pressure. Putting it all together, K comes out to 7.6 kPa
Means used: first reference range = 231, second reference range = 234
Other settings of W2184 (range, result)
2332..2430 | 233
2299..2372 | 231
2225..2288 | 202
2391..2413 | 233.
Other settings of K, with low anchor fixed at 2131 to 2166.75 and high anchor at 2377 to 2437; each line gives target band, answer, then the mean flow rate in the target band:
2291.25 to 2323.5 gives -0.71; 229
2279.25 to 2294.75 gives 0.28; 219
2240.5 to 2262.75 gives 2.31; 197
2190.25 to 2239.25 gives -3.07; 230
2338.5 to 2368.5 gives -0.60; 233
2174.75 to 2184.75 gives -0.98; 235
